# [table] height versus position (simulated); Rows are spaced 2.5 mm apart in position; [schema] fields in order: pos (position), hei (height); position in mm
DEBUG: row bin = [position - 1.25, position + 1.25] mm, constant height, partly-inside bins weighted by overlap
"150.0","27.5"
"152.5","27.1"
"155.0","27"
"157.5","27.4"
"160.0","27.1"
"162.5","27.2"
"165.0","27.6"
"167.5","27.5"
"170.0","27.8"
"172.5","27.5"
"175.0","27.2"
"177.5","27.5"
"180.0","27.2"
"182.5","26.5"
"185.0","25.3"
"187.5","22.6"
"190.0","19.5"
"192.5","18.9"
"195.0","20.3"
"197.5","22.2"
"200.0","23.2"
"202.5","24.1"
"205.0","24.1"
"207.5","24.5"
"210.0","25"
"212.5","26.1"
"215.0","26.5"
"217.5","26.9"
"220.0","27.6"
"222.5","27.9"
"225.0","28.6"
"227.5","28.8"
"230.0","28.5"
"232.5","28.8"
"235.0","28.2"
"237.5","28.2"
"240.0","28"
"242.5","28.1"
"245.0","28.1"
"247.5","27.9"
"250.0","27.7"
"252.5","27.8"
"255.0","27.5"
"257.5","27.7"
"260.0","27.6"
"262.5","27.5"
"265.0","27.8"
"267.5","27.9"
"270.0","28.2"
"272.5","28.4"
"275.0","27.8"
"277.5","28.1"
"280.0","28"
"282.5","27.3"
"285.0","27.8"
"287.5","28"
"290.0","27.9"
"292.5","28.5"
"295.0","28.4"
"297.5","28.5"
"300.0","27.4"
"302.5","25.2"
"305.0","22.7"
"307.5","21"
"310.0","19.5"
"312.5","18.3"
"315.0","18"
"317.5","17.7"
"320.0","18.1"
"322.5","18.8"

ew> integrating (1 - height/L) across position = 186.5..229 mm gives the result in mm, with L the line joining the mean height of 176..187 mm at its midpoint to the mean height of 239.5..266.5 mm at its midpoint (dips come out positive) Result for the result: 3.73 mm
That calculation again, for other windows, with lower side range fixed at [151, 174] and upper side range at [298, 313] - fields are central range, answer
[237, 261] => -3.1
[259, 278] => -3.1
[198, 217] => 0.9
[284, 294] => -2.0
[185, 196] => 2.3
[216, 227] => -1.0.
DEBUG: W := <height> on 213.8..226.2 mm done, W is 27.5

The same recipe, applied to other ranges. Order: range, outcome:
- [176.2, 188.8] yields 25.8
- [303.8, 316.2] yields 19.9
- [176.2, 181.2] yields 27.4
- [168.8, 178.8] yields 27.5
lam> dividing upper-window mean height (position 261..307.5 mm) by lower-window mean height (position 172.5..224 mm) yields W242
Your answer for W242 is 1.11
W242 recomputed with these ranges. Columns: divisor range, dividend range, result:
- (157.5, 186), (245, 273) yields 1.02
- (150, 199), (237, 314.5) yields 1.05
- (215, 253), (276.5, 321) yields 0.87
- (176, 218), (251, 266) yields 1.15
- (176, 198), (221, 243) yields 1.21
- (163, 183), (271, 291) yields 1.02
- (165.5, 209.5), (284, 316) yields 1.01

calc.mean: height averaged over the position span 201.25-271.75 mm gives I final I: 27.4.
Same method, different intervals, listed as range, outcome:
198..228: 25.9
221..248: 28.3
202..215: 25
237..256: 27.9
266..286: 27.9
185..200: 21.3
